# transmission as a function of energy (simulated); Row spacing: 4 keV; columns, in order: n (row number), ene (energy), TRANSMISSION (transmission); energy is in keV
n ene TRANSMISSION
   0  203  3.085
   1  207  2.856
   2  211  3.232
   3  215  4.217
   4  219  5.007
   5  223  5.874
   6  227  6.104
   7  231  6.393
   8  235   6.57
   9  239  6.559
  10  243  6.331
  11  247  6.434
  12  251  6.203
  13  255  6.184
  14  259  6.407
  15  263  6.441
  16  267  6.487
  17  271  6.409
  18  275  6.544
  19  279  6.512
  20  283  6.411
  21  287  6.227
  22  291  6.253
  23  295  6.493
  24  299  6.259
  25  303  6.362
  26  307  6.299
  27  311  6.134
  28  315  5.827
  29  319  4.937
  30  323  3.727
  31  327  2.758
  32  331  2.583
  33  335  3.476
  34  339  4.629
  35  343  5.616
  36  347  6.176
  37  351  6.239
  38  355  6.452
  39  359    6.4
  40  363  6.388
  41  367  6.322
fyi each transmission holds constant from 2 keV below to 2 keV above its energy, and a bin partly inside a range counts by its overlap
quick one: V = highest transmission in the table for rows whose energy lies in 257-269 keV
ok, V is 6.487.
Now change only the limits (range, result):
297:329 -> 6.362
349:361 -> 6.452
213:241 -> 6.57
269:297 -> 6.544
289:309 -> 6.493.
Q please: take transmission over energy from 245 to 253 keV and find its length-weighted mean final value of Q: 6.32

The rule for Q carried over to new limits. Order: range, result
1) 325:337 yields 2.94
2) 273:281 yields 6.53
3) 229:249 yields 6.46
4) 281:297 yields 6.35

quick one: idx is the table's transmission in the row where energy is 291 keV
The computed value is 6.253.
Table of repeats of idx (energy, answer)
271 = 6.409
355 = 6.452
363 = 6.388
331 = 2.583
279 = 6.512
